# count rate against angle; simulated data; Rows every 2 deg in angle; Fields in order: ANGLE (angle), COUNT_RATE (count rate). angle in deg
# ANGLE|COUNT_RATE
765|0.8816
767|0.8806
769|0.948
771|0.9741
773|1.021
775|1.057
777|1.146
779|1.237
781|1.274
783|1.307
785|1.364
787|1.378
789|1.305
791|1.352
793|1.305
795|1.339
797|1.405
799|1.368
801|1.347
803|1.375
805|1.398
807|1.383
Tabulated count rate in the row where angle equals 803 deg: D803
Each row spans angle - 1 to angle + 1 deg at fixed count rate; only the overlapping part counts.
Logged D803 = 1.375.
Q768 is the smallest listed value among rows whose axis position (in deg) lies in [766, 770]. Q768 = 0.8806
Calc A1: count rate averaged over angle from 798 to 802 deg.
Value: 1.36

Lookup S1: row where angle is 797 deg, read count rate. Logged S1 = 1.405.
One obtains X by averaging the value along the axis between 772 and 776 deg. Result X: 1.04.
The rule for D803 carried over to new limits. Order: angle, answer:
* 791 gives 1.352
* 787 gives 1.378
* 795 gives 1.339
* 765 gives 0.8816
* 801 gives 1.347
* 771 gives 0.9741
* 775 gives 1.057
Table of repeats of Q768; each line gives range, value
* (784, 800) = 1.305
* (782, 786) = 1.307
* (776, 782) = 1.146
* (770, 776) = 0.9741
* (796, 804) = 1.347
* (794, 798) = 1.339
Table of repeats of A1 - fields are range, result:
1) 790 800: 1.35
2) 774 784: 1.2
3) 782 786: 1.34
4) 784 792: 1.35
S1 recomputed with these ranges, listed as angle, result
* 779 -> 1.237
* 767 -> 0.8806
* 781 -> 1.274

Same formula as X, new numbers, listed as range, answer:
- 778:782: 1.26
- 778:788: 1.31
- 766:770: 0.914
